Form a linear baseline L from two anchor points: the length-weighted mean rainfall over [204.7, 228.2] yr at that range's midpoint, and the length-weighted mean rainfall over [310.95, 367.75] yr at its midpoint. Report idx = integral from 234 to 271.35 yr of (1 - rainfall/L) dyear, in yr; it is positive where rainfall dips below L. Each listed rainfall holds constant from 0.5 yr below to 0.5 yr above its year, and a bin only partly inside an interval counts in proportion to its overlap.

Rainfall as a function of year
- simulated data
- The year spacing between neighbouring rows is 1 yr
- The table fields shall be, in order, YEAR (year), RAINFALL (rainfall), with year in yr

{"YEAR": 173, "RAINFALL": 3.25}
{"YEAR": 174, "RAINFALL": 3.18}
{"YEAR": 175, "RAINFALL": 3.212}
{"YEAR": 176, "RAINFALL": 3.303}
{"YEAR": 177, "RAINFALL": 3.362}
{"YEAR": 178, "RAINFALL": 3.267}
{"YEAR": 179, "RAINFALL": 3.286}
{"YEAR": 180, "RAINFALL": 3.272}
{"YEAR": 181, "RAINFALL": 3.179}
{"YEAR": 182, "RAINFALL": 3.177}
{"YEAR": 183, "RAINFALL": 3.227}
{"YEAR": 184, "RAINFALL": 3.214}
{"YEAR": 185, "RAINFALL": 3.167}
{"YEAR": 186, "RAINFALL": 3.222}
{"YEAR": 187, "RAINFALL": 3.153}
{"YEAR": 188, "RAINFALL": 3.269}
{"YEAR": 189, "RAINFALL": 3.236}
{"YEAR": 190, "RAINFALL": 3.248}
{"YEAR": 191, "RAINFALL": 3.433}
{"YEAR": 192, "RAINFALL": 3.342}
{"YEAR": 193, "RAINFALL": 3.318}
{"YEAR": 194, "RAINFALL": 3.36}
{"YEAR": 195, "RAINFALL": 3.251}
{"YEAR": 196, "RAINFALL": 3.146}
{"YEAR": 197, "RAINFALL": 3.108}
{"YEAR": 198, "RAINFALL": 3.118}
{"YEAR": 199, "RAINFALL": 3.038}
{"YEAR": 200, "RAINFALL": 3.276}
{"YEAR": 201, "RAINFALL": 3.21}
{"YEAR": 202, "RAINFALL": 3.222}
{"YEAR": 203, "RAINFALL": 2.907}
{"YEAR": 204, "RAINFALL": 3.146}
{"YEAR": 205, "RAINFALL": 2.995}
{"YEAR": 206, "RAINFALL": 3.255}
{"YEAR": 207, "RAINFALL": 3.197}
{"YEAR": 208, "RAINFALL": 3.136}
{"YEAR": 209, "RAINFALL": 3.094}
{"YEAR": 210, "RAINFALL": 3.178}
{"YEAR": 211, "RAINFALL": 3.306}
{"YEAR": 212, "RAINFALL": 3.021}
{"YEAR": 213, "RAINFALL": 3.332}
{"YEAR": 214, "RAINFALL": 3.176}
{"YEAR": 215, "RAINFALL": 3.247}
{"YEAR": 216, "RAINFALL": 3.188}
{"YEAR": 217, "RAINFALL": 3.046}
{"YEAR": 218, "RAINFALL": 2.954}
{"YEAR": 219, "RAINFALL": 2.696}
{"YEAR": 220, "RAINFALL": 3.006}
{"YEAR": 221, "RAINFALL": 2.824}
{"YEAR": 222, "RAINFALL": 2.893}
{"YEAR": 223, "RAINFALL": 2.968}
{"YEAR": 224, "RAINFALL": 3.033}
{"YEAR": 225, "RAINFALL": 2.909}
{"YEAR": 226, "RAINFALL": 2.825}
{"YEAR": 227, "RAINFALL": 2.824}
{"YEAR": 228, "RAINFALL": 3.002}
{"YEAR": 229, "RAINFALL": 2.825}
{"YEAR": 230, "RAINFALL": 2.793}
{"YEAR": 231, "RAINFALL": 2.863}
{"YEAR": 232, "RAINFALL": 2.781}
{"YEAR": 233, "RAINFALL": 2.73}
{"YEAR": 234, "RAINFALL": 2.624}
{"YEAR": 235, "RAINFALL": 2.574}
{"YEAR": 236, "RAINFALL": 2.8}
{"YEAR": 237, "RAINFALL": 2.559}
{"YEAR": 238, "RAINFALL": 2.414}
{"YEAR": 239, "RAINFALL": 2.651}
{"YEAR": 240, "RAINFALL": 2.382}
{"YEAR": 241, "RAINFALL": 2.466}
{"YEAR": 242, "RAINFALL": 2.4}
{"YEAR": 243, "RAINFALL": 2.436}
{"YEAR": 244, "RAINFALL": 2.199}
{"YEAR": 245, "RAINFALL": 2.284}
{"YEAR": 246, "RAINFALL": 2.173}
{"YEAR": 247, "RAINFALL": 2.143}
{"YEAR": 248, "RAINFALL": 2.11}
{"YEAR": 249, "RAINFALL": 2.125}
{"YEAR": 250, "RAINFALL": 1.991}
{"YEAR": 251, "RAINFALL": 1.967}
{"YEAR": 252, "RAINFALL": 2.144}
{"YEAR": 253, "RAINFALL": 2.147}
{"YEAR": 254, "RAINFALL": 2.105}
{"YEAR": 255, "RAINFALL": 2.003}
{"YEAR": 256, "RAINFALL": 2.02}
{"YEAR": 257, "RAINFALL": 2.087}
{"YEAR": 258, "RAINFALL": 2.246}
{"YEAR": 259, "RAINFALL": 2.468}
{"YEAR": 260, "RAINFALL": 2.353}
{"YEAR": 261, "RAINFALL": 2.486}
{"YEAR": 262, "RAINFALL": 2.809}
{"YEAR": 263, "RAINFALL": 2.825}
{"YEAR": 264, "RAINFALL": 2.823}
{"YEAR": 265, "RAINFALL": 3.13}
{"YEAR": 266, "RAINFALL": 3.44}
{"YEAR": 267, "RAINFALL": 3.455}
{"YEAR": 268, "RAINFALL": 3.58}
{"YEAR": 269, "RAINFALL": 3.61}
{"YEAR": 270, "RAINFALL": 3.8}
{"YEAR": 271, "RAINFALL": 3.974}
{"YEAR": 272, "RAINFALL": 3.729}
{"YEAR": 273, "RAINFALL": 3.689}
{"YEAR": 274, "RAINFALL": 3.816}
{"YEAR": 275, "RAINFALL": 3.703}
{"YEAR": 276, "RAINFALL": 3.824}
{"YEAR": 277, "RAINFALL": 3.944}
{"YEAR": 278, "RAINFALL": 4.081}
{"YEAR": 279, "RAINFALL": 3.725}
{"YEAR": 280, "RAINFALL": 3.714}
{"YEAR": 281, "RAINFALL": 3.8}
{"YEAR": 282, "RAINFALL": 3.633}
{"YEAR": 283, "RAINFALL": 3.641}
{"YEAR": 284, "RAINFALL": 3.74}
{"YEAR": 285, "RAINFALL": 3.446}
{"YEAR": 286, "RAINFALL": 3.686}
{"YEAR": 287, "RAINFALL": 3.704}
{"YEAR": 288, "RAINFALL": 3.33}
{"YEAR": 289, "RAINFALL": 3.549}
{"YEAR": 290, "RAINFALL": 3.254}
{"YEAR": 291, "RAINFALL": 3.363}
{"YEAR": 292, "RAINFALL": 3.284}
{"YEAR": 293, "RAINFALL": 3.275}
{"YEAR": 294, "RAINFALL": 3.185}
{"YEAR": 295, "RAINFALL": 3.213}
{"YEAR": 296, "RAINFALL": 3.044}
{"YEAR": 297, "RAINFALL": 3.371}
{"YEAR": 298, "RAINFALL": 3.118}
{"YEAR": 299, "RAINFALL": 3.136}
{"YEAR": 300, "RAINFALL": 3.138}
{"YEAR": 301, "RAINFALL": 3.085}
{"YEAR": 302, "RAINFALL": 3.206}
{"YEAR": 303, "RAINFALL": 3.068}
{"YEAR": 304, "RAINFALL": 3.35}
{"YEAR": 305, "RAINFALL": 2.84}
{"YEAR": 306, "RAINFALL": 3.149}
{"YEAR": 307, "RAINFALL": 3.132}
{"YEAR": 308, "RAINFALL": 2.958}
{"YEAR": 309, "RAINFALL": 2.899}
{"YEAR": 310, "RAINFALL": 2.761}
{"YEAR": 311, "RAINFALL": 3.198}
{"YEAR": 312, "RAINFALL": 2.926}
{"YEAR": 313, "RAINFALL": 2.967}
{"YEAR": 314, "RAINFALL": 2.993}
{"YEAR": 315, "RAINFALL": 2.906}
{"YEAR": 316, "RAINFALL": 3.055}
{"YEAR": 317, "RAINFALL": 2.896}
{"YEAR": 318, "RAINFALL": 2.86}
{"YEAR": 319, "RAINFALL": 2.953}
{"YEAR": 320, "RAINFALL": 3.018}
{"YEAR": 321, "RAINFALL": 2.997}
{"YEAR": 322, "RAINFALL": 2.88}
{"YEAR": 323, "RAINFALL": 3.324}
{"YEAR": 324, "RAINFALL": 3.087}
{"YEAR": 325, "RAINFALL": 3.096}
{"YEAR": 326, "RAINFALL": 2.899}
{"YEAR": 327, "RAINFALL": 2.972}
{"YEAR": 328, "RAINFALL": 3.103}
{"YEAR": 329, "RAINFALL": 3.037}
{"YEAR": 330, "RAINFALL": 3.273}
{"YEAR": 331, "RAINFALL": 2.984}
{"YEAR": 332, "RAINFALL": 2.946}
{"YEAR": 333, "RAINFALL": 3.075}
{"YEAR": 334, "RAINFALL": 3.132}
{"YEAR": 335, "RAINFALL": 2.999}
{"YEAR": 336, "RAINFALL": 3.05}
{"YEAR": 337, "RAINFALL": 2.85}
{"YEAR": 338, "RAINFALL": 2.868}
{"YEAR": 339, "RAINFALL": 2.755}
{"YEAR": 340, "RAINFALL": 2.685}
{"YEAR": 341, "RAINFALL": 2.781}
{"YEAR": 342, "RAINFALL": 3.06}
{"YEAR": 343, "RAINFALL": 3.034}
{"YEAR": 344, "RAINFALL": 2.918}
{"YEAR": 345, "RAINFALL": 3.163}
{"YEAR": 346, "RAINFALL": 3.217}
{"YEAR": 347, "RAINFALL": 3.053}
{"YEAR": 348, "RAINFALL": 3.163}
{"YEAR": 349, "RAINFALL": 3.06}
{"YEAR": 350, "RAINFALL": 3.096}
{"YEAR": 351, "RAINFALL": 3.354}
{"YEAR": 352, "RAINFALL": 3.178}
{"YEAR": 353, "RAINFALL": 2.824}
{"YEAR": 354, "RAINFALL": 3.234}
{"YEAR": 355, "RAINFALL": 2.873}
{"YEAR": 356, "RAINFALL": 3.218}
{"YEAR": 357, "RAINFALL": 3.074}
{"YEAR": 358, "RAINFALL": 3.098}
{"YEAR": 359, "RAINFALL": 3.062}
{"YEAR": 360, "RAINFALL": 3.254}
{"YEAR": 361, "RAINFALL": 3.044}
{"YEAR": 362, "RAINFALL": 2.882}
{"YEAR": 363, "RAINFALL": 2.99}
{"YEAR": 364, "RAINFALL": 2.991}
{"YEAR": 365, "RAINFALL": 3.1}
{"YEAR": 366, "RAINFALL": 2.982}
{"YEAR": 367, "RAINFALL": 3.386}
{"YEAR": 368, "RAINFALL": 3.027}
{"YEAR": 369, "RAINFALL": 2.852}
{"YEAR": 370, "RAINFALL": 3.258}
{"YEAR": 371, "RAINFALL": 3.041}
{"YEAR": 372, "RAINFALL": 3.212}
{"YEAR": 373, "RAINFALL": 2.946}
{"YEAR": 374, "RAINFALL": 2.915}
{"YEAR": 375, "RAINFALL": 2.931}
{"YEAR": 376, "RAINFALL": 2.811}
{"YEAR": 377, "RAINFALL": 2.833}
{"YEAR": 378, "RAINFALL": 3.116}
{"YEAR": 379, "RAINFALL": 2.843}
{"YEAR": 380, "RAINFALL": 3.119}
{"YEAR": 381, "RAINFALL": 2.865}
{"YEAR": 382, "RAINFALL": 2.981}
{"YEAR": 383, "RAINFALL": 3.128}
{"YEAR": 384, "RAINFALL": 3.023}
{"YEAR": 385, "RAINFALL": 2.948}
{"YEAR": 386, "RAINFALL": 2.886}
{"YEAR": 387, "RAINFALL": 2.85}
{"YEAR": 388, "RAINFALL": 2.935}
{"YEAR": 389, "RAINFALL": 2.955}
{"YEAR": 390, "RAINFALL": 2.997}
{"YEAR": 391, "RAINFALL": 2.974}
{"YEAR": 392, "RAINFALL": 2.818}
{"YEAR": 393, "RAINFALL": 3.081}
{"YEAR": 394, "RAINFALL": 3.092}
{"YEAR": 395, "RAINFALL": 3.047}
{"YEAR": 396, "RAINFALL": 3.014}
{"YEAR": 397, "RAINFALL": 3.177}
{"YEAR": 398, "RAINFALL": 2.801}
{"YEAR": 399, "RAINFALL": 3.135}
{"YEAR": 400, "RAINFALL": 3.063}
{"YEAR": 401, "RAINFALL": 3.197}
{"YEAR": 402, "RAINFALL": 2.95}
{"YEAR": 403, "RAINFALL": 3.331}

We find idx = 5.8 yr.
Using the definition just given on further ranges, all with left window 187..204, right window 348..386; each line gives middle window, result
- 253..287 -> -1.2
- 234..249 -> 3.6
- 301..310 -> 0.1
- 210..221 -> 0.4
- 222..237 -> 1.7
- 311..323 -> 0.4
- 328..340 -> 0.3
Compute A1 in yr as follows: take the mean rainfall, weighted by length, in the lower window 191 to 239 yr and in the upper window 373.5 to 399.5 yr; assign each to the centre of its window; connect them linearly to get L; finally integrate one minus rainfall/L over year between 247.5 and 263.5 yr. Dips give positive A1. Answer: 4.0 yr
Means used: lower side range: 3.01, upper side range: 2.97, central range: 2.24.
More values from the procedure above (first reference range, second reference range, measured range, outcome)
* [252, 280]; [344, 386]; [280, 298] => -2.1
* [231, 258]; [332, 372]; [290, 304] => -2.7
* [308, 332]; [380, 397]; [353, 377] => -0.4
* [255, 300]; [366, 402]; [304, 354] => 2.3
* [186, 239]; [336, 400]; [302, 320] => 0.1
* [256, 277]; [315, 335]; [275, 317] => -2.7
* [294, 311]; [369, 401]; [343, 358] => -0.3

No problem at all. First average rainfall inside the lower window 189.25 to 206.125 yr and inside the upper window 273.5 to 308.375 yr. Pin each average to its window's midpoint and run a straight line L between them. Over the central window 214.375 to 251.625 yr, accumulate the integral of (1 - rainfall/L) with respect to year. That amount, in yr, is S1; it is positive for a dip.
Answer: 7.23 yr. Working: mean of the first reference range 3.2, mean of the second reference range 3.42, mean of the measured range 2.64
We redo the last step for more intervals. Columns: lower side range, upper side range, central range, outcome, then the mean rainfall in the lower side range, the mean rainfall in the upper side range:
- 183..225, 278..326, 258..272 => 0.3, 3.14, 3.22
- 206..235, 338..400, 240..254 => 3.7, 2.98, 3.02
